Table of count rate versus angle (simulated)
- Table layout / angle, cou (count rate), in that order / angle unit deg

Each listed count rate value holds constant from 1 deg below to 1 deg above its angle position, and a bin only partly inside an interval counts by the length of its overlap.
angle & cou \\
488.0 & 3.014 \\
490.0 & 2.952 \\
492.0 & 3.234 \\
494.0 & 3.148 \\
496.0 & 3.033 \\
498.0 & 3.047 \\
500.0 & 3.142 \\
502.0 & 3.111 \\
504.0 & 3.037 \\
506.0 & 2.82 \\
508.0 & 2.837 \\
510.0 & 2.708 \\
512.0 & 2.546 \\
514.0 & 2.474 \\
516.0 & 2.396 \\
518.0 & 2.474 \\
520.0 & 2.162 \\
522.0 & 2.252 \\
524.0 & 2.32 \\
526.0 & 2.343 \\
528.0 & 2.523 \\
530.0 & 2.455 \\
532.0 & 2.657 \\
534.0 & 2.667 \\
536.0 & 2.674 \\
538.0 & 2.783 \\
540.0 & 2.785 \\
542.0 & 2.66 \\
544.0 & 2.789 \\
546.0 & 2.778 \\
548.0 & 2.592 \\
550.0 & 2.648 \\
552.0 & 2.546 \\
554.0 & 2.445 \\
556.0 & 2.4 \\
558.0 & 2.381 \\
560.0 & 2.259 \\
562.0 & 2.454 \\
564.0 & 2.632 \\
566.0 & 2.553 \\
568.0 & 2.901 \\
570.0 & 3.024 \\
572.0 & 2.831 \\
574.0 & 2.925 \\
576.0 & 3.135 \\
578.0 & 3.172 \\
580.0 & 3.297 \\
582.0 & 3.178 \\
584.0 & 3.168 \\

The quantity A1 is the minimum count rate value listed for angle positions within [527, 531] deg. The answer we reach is 2.455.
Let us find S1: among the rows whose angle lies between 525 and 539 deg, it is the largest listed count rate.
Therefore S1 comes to 2.783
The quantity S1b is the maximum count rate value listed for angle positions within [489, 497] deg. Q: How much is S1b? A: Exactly 3.234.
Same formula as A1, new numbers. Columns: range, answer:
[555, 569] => 2.259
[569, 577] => 2.831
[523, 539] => 2.32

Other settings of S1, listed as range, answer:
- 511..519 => 2.546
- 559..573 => 3.024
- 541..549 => 2.789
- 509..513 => 2.708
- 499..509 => 3.142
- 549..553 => 2.648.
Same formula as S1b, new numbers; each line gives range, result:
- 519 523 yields 2.252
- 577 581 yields 3.297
